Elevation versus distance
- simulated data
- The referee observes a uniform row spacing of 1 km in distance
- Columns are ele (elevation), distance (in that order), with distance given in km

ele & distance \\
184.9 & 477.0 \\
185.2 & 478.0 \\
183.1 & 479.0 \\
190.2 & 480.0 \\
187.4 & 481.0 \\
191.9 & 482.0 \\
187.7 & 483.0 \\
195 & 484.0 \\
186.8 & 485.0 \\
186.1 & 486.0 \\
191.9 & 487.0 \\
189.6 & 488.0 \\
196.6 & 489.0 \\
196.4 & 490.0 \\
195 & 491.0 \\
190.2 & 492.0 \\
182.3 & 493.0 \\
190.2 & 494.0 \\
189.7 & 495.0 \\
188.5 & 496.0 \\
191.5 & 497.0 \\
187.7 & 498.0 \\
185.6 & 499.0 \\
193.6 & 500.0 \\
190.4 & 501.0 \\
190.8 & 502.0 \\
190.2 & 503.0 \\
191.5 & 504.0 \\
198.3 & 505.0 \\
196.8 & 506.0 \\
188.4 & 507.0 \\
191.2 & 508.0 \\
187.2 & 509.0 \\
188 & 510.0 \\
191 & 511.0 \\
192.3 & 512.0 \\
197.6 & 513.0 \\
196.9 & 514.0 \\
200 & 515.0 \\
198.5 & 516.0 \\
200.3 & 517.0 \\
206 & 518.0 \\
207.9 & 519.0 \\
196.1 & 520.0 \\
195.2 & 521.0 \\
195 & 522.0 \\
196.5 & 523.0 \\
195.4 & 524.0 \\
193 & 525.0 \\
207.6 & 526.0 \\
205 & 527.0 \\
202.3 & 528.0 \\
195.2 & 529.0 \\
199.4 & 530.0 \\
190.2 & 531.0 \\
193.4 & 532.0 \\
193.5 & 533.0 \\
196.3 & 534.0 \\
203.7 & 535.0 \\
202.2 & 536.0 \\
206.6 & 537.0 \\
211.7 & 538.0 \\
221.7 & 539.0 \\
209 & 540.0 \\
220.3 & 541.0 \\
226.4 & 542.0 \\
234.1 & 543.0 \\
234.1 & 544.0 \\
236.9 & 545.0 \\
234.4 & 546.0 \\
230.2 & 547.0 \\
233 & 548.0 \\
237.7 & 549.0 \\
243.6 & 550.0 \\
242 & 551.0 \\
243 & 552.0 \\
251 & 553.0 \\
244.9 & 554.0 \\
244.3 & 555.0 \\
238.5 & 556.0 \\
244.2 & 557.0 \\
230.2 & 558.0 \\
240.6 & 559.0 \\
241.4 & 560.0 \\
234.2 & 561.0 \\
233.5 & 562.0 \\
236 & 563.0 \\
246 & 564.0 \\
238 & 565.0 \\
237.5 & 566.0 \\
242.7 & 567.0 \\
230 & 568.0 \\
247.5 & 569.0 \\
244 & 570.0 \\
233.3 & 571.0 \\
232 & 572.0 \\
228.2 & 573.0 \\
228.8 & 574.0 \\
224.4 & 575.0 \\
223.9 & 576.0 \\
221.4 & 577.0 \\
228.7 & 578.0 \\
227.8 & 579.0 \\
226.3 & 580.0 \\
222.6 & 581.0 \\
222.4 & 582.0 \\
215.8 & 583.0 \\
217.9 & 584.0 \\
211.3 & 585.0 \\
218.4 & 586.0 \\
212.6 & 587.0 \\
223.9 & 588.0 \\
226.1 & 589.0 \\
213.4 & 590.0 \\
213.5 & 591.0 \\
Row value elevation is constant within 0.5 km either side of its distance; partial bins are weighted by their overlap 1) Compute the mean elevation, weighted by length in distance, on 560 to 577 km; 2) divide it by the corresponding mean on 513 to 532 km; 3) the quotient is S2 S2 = 1.2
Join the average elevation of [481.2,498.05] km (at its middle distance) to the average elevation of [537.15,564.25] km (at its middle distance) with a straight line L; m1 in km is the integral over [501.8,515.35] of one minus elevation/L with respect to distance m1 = 0.7 km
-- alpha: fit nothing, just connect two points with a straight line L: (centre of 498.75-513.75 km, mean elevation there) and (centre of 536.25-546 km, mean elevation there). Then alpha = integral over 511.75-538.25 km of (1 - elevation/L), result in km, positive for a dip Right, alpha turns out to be 1.1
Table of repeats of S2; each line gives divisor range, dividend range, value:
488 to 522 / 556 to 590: 1.19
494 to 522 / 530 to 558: 1.16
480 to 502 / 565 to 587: 1.20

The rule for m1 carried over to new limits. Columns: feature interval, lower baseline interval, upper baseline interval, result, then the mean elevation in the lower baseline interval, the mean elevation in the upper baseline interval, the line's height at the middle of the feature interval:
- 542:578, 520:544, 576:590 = -3.88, 205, 221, 214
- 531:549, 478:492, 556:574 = 0.49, 190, 237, 223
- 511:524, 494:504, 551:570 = 0.44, 190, 240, 205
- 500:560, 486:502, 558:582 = 0.11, 190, 233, 211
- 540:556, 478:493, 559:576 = -0.80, 190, 236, 225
